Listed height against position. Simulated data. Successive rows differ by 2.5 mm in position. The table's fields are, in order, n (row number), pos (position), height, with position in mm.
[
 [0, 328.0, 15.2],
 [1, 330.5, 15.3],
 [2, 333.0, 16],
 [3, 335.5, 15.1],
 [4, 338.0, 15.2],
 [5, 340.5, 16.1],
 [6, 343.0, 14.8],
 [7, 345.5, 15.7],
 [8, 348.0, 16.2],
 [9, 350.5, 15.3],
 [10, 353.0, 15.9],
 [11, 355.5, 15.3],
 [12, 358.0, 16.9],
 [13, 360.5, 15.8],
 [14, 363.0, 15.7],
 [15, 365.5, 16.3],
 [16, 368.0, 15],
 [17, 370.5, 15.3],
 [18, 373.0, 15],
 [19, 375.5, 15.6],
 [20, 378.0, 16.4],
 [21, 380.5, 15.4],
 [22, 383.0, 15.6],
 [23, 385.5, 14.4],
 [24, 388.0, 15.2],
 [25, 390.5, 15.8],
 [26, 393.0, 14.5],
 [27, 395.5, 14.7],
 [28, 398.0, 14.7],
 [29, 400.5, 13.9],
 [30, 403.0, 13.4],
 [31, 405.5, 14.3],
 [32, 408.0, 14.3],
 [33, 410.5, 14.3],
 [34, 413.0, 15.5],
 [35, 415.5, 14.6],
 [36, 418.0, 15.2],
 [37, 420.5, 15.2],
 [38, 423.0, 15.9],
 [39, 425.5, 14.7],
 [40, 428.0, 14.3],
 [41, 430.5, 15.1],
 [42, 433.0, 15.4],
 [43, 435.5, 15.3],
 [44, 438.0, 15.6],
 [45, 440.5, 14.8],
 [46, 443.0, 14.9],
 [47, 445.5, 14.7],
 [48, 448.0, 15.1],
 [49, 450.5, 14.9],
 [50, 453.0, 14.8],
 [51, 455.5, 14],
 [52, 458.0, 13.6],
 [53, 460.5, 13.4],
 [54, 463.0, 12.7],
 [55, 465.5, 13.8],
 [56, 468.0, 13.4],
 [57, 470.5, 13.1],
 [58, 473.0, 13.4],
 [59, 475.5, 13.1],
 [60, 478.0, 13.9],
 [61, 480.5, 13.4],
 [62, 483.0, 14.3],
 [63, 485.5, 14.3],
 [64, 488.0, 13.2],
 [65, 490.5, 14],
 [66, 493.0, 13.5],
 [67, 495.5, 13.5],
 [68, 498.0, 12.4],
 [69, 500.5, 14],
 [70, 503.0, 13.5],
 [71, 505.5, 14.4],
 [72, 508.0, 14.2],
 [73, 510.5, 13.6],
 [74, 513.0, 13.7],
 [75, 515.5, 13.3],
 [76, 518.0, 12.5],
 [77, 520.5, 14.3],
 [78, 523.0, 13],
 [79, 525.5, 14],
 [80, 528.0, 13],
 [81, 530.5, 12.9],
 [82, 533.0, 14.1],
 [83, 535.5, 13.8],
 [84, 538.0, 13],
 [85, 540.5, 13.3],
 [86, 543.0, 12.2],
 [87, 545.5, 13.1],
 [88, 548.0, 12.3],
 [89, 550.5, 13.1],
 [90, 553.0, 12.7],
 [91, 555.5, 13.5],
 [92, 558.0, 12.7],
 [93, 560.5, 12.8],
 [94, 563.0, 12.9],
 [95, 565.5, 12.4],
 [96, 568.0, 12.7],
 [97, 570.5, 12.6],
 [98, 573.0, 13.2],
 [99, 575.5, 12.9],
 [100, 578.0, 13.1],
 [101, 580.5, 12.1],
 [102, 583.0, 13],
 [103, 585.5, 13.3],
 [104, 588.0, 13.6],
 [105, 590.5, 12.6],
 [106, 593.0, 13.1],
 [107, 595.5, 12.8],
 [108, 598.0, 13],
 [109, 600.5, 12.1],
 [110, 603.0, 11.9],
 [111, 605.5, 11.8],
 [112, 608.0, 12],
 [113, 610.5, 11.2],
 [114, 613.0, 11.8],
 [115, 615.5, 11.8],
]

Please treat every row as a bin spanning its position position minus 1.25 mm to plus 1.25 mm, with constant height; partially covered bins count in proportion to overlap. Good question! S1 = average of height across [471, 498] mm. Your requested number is 13.6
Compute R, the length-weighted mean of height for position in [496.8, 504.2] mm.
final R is 13.3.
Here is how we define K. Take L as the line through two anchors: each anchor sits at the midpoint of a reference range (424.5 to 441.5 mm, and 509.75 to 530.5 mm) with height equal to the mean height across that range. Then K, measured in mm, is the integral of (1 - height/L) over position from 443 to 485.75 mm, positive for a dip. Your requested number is 1.63 mm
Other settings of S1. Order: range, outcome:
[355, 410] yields 15.1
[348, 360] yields 15.9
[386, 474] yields 14.5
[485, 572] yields 13.3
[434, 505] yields 14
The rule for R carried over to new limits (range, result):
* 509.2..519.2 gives 13.3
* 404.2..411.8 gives 14.3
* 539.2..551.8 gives 12.8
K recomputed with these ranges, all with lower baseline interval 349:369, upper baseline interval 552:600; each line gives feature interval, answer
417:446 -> -0.55 mm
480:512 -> 0.53 mm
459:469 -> 0.73 mm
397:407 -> 0.76 mm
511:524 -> 0.27 mm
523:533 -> 0.12 mm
